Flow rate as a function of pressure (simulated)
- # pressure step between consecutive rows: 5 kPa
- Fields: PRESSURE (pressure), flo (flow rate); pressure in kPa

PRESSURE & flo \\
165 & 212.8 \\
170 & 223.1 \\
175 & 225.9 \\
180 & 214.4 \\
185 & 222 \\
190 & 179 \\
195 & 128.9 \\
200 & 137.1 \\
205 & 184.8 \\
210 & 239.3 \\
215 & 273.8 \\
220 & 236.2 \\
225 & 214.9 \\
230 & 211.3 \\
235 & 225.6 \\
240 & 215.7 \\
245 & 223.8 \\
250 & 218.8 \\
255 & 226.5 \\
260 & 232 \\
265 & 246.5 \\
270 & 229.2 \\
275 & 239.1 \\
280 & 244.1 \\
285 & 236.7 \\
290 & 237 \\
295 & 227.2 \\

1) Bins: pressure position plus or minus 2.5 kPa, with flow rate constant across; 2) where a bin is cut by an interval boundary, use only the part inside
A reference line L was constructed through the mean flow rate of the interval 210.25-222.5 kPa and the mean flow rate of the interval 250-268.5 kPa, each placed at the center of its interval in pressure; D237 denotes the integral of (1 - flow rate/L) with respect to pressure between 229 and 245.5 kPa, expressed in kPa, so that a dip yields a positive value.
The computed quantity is 1.58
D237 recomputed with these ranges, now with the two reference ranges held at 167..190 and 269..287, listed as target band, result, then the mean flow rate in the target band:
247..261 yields 0.47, 225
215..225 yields -0.66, 240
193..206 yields 4.36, 147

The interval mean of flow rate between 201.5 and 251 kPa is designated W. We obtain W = 223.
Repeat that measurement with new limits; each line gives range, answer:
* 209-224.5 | 246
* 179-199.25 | 180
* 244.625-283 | 233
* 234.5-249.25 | 221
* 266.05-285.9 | 238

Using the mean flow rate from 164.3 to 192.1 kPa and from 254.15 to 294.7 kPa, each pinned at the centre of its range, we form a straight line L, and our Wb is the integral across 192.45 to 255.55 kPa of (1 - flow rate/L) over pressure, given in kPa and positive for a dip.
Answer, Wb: 4.1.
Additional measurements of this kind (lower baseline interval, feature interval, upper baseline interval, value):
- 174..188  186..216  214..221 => 6.48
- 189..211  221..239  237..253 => -1.42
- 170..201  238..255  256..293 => 0.14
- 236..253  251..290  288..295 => -1.39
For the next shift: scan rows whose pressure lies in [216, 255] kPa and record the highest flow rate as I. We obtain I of 236.2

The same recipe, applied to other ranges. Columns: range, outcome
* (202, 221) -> 273.8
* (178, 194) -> 222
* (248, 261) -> 232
